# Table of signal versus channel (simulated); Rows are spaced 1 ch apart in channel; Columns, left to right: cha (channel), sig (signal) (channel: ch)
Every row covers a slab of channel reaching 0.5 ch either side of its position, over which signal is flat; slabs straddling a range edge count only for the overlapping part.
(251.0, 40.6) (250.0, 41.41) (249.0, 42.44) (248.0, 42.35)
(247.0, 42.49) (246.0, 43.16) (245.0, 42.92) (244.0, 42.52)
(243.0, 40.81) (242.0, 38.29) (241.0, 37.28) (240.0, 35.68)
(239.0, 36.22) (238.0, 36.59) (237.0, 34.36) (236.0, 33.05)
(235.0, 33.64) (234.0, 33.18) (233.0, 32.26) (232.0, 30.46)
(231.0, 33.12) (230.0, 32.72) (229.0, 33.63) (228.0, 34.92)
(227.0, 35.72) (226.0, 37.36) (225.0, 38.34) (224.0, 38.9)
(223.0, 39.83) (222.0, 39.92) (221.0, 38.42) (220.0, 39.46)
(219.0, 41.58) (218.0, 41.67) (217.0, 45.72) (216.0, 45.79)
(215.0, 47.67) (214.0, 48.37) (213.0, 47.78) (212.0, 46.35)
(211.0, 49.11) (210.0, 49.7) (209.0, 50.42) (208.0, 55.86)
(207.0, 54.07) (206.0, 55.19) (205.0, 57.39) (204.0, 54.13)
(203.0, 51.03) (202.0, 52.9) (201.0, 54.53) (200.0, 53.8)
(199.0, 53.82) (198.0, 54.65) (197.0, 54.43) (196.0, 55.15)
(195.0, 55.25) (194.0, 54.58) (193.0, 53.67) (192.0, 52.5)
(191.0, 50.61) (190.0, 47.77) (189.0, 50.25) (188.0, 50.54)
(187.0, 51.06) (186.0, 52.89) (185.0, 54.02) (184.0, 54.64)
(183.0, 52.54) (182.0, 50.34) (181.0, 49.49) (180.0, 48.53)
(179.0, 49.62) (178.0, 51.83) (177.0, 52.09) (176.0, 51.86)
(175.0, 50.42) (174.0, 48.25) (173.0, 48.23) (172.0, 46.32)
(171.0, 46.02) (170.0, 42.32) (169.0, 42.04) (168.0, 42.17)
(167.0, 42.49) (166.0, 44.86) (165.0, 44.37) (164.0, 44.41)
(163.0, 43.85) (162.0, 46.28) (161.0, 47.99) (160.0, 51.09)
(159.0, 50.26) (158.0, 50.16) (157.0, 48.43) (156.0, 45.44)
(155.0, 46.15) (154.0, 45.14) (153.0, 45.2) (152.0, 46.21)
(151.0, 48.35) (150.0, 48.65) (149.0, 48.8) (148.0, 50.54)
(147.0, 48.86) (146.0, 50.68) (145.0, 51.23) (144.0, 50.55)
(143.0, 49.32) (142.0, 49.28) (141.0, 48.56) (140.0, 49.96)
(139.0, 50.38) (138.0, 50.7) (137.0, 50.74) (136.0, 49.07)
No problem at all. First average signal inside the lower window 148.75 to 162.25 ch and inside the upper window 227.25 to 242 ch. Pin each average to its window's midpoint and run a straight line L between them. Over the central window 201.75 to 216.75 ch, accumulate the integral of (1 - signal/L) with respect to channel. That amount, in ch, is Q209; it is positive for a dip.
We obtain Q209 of -4.8 ch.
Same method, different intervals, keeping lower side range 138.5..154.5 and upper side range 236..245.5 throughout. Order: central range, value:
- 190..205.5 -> -3.9 ch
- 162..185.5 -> -1.1 ch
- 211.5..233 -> 0.3 ch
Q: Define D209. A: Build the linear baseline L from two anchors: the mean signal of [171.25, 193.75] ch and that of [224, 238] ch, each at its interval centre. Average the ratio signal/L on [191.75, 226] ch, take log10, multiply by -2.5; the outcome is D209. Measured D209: -0.17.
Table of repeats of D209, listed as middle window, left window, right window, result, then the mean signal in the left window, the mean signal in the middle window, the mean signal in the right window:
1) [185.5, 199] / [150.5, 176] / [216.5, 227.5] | -0.217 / 46.4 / 52.6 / 39.7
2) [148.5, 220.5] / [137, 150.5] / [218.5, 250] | -0.122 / 49.8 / 49.3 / 37.5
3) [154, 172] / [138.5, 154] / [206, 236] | 0.035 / 49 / 45.8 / 41.3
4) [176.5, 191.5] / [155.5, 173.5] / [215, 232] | -0.174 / 45.9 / 51.1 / 38.6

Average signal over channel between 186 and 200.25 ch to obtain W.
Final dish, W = 52.7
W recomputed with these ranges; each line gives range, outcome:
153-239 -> 46.4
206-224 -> 46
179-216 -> 52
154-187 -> 48.1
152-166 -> 46.7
